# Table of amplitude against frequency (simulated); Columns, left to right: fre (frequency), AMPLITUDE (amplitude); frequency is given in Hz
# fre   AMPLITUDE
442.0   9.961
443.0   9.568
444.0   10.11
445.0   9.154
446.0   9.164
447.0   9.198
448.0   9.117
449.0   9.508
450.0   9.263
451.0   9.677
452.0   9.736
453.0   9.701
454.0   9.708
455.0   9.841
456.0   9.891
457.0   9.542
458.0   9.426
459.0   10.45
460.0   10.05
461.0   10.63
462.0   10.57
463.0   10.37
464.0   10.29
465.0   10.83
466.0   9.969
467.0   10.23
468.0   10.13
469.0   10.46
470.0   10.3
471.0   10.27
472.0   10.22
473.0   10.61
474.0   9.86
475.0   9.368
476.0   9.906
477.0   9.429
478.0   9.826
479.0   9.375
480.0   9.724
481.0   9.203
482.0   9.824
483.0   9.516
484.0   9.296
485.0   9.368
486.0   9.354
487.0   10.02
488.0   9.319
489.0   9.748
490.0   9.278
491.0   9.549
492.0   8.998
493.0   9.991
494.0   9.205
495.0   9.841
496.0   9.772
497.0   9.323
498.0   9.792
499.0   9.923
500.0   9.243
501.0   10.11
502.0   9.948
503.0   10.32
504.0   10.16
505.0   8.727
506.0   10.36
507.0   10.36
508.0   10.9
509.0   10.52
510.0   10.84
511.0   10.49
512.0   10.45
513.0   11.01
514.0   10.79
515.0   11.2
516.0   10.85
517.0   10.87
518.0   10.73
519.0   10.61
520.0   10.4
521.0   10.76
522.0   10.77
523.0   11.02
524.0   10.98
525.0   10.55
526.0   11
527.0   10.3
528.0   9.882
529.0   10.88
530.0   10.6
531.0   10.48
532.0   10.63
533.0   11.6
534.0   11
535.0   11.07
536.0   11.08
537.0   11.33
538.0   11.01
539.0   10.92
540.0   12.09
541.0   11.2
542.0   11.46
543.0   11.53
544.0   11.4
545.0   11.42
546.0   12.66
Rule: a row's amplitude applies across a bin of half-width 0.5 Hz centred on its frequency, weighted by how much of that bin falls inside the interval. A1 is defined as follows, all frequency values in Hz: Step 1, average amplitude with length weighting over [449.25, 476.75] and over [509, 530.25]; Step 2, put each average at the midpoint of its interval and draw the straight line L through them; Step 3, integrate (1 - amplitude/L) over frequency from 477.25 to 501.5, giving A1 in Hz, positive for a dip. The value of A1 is 1.84 Hz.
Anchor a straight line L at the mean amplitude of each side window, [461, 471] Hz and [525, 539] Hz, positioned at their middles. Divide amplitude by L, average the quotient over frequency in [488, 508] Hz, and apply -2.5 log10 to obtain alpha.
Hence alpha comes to 0.09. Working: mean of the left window 10.4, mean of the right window 10.8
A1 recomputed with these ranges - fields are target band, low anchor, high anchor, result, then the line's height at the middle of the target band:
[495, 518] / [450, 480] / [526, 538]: 0.53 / 10.5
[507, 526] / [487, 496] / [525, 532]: -1.03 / 10.2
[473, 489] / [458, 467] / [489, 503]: 0.57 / 9.95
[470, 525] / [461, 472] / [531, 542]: 3.43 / 10.7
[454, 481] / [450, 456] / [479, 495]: -1.18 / 9.62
